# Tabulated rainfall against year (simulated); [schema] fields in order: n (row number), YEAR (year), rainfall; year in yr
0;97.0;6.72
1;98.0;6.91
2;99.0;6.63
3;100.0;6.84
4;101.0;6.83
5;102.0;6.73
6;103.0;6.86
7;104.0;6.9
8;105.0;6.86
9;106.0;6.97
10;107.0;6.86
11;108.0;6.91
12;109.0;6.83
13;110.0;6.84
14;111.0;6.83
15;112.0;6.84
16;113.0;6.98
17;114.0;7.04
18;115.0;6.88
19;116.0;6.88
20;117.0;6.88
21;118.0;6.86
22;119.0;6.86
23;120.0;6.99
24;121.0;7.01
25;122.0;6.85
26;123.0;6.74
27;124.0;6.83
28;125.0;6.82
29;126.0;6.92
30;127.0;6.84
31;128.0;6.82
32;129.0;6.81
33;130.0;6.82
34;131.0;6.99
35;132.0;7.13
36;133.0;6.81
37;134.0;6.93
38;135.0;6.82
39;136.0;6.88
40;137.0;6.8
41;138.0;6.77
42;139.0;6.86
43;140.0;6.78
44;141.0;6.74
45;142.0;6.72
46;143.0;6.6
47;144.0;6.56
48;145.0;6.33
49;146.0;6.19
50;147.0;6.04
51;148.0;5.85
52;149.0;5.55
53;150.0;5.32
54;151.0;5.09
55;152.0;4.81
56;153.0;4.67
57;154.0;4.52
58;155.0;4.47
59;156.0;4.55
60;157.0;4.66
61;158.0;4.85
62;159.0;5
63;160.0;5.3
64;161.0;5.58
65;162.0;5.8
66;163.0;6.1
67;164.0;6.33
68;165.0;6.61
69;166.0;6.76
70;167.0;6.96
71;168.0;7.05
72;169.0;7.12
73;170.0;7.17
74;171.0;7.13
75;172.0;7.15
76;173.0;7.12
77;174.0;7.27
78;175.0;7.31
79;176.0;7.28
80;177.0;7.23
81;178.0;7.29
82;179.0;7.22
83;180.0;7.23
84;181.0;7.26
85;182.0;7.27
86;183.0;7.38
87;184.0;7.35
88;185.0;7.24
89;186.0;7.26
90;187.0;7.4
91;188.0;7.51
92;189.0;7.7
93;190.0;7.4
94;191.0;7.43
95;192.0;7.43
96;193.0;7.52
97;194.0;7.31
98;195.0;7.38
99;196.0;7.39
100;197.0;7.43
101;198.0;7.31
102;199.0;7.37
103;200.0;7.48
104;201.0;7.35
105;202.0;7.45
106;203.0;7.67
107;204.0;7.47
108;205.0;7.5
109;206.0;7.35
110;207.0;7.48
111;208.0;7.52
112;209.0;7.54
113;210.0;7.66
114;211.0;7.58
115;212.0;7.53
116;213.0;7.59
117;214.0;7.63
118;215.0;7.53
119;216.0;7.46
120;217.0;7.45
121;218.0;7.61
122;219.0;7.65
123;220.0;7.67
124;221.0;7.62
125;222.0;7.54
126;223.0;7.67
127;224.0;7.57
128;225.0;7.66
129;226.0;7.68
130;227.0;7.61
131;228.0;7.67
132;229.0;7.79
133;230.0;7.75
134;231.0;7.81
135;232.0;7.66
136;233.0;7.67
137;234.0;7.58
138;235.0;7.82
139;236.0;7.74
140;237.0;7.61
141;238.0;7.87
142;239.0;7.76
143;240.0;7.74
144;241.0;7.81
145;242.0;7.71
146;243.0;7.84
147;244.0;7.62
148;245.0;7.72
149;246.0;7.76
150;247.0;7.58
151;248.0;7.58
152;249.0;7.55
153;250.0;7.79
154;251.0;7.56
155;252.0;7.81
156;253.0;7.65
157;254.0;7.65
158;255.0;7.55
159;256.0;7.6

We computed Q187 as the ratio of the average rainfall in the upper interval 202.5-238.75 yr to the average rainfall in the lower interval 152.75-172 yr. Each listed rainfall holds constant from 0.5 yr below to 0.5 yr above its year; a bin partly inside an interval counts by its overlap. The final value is 1.30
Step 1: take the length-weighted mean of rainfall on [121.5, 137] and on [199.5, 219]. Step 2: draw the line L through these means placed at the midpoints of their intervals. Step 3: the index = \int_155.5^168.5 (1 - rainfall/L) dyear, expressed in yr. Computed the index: 2.4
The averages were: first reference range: 6.87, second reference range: 7.52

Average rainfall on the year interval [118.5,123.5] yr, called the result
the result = 6.89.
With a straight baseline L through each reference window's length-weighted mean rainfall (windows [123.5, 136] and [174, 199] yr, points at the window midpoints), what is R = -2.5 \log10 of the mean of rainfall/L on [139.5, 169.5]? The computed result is 0.21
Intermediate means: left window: 6.88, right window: 7.35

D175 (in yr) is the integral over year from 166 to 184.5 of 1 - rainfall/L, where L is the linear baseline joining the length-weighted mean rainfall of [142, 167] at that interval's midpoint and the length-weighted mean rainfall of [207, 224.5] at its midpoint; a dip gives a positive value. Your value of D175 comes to -2.72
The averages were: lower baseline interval 5.62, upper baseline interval 7.57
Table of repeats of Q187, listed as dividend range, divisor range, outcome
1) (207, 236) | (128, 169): 1.25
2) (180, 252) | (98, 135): 1.10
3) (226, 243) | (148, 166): 1.46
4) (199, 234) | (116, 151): 1.14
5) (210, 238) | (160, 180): 1.12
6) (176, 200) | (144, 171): 1.28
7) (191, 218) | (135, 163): 1.29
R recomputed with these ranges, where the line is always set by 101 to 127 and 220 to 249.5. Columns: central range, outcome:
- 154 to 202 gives 0.08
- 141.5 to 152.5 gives 0.20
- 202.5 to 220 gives 0.00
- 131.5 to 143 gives 0.03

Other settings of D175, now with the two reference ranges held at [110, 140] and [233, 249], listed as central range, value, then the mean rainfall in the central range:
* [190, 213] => -0.1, 7.46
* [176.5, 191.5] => -0.1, 7.34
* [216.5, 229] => -0.1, 7.62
